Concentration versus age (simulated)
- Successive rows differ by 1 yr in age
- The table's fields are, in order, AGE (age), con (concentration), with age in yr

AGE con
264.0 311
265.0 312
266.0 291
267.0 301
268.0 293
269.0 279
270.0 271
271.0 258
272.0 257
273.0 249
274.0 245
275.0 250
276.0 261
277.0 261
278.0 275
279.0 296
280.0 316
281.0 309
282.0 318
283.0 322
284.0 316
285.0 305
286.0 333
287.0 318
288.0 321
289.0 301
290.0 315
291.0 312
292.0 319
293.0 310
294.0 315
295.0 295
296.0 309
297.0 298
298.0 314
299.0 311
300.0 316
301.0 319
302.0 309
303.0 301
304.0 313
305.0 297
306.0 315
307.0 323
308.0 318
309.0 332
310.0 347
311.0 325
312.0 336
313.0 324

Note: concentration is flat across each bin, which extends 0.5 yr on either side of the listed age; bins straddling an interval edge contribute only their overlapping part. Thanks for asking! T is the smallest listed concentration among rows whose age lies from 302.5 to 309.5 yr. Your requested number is 297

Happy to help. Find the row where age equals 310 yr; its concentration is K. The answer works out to 347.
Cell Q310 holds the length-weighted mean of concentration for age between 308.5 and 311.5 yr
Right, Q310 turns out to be 335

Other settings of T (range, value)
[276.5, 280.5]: 261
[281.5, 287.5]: 305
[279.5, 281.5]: 309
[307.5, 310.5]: 318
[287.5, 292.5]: 301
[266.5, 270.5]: 271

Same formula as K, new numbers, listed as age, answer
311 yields 325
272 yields 257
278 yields 275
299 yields 311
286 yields 333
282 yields 318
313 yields 324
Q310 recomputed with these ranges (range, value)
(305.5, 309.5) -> 322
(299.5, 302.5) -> 315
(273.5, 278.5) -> 258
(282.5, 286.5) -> 319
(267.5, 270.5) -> 281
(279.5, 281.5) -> 312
